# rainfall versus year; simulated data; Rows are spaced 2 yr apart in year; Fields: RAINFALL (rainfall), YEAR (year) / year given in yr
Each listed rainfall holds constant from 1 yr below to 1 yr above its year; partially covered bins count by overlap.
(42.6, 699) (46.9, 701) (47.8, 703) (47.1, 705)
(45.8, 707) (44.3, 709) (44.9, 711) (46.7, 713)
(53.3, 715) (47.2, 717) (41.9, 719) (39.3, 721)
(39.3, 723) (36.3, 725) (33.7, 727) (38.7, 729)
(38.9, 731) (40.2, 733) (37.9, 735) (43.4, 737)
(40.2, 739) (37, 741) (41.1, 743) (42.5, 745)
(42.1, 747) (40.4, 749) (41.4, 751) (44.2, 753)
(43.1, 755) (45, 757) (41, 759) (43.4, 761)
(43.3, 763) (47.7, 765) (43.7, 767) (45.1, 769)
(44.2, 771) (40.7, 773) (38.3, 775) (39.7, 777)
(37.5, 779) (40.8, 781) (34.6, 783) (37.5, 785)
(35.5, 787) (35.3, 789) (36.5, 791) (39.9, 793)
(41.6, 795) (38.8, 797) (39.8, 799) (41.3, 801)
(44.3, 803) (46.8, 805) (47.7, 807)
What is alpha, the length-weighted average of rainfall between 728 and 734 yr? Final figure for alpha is 39.3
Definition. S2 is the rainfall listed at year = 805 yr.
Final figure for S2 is 46.8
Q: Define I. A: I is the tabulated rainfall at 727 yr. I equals 33.7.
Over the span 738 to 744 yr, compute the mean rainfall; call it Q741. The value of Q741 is 39.4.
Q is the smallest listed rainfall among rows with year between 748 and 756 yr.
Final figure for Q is 40.4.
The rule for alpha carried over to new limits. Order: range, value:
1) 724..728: 35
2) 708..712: 44.6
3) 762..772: 44.8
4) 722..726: 37.8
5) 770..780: 40.1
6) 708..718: 47.3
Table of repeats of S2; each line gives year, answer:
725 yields 36.3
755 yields 43.1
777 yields 39.7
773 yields 40.7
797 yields 38.8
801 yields 41.3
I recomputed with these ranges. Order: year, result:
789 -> 35.3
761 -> 43.4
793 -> 39.9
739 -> 40.2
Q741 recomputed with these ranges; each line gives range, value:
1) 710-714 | 45.8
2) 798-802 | 40.5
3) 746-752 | 41.3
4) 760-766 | 44.8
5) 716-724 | 41.9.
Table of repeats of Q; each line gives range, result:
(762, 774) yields 40.7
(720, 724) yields 39.3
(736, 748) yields 37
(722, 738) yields 33.7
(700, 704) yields 46.9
